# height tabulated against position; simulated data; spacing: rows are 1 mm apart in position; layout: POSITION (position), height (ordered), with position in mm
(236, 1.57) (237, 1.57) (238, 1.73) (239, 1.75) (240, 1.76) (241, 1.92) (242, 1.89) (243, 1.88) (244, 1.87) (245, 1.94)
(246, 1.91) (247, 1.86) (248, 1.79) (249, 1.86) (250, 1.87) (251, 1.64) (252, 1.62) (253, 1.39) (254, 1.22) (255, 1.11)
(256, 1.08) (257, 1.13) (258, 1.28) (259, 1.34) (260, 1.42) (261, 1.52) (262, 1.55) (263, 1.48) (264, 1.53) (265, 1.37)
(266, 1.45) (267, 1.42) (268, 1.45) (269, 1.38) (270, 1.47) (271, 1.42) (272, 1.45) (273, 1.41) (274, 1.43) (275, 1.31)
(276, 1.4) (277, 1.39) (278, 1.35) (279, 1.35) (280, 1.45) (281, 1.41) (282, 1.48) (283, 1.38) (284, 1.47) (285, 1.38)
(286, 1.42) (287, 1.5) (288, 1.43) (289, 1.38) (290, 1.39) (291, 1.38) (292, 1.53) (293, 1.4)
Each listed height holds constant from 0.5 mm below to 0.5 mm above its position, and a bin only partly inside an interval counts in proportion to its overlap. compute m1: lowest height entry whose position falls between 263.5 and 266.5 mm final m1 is 1.37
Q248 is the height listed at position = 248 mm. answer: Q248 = 1.79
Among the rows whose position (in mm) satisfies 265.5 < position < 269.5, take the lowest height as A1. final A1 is 1.38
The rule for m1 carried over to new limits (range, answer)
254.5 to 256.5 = 1.08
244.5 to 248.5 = 1.79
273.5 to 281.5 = 1.31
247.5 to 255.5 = 1.11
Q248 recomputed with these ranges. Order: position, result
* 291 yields 1.38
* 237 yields 1.57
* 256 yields 1.08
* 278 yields 1.35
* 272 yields 1.45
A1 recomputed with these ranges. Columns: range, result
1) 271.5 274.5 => 1.41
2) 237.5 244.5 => 1.73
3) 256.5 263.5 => 1.13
